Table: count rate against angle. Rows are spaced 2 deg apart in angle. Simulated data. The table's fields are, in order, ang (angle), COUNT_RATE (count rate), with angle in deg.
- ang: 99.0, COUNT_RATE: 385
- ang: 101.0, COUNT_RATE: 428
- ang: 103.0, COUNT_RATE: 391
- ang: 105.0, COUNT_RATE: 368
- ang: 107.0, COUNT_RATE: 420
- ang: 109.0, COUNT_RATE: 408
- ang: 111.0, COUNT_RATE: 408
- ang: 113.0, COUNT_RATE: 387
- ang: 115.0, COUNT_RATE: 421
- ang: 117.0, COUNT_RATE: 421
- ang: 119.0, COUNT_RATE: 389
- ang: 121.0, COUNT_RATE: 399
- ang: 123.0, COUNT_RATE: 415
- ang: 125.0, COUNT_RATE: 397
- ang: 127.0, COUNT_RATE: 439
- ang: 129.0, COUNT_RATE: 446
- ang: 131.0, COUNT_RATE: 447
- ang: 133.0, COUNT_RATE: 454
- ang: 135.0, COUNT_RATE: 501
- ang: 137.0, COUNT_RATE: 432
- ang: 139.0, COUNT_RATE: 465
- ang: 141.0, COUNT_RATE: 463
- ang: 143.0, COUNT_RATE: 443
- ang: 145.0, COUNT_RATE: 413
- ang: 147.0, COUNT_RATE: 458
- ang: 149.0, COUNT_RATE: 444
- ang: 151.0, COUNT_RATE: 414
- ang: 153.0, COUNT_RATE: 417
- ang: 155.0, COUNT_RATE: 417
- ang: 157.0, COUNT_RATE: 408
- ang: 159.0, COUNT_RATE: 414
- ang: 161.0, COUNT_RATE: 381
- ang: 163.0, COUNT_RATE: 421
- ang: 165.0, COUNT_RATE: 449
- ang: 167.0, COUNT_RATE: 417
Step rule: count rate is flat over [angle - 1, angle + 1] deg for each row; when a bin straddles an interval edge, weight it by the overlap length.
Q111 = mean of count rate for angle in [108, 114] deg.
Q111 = 401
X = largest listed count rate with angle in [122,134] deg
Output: 454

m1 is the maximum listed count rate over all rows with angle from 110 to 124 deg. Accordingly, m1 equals 421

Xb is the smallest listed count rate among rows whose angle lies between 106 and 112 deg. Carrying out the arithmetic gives 408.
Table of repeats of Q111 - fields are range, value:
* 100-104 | 410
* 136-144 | 451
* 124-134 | 437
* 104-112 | 401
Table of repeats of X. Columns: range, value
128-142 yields 501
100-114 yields 428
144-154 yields 458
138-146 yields 465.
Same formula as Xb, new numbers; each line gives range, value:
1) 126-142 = 432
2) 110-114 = 387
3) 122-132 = 397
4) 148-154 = 414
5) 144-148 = 413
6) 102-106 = 368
